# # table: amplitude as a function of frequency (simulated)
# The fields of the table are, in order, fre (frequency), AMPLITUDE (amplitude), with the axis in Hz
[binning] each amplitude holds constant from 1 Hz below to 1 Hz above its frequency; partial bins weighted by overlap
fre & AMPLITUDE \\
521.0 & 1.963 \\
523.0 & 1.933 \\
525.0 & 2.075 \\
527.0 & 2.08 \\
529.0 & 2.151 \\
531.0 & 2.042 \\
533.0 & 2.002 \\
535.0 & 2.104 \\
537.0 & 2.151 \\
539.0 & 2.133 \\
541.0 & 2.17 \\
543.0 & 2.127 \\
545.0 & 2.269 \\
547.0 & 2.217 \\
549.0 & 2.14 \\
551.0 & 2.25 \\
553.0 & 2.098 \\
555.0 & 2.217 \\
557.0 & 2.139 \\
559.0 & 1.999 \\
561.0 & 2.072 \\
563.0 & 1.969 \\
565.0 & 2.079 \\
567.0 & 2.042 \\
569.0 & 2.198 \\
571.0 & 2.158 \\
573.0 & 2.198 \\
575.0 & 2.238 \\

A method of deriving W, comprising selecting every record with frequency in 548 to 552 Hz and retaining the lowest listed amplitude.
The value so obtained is 2.14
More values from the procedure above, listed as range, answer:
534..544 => 2.104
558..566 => 1.969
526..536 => 2.002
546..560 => 1.999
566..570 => 2.042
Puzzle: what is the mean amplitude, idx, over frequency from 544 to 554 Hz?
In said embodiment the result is 2.19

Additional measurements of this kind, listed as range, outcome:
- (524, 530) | 2.1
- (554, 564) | 2.08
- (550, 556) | 2.19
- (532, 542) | 2.11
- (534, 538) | 2.13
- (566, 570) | 2.12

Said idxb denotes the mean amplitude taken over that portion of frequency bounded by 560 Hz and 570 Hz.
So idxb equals 2.07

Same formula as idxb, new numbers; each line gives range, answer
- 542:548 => 2.2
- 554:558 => 2.18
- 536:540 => 2.14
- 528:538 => 2.09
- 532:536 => 2.05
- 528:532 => 2.1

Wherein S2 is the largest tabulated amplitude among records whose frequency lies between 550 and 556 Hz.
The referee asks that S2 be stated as 2.25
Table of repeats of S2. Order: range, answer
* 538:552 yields 2.269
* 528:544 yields 2.17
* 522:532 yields 2.151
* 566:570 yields 2.198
